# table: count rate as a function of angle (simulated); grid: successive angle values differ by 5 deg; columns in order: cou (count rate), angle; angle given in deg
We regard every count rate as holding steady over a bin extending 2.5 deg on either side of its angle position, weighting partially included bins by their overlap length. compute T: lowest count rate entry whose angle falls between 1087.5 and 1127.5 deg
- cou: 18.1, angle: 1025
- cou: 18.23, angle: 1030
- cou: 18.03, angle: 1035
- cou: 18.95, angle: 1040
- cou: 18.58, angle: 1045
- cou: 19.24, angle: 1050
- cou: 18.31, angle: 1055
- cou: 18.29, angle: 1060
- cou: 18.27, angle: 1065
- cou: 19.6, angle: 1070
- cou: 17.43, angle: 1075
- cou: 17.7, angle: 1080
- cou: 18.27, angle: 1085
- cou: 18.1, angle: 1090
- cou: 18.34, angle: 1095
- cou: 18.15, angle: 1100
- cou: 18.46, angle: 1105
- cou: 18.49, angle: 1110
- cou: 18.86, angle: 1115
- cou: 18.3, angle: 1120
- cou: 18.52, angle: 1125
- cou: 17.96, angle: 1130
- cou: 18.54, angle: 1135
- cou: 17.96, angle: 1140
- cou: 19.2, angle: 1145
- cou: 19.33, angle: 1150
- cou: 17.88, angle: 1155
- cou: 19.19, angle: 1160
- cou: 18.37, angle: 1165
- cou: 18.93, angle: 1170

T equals 18.1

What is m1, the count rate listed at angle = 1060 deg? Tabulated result 18.29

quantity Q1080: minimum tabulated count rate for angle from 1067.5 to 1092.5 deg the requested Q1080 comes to 17.43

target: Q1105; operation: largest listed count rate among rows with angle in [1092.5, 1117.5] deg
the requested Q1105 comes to 18.86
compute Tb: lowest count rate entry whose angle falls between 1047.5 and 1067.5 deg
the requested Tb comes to 18.27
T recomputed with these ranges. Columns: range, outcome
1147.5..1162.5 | 17.88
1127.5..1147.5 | 17.96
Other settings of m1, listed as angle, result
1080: 17.7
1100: 18.15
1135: 18.54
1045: 18.58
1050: 19.24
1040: 18.95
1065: 18.27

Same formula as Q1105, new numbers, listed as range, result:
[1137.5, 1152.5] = 19.33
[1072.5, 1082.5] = 17.7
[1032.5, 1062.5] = 19.24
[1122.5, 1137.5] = 18.54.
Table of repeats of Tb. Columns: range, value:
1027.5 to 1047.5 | 18.03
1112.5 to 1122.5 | 18.3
